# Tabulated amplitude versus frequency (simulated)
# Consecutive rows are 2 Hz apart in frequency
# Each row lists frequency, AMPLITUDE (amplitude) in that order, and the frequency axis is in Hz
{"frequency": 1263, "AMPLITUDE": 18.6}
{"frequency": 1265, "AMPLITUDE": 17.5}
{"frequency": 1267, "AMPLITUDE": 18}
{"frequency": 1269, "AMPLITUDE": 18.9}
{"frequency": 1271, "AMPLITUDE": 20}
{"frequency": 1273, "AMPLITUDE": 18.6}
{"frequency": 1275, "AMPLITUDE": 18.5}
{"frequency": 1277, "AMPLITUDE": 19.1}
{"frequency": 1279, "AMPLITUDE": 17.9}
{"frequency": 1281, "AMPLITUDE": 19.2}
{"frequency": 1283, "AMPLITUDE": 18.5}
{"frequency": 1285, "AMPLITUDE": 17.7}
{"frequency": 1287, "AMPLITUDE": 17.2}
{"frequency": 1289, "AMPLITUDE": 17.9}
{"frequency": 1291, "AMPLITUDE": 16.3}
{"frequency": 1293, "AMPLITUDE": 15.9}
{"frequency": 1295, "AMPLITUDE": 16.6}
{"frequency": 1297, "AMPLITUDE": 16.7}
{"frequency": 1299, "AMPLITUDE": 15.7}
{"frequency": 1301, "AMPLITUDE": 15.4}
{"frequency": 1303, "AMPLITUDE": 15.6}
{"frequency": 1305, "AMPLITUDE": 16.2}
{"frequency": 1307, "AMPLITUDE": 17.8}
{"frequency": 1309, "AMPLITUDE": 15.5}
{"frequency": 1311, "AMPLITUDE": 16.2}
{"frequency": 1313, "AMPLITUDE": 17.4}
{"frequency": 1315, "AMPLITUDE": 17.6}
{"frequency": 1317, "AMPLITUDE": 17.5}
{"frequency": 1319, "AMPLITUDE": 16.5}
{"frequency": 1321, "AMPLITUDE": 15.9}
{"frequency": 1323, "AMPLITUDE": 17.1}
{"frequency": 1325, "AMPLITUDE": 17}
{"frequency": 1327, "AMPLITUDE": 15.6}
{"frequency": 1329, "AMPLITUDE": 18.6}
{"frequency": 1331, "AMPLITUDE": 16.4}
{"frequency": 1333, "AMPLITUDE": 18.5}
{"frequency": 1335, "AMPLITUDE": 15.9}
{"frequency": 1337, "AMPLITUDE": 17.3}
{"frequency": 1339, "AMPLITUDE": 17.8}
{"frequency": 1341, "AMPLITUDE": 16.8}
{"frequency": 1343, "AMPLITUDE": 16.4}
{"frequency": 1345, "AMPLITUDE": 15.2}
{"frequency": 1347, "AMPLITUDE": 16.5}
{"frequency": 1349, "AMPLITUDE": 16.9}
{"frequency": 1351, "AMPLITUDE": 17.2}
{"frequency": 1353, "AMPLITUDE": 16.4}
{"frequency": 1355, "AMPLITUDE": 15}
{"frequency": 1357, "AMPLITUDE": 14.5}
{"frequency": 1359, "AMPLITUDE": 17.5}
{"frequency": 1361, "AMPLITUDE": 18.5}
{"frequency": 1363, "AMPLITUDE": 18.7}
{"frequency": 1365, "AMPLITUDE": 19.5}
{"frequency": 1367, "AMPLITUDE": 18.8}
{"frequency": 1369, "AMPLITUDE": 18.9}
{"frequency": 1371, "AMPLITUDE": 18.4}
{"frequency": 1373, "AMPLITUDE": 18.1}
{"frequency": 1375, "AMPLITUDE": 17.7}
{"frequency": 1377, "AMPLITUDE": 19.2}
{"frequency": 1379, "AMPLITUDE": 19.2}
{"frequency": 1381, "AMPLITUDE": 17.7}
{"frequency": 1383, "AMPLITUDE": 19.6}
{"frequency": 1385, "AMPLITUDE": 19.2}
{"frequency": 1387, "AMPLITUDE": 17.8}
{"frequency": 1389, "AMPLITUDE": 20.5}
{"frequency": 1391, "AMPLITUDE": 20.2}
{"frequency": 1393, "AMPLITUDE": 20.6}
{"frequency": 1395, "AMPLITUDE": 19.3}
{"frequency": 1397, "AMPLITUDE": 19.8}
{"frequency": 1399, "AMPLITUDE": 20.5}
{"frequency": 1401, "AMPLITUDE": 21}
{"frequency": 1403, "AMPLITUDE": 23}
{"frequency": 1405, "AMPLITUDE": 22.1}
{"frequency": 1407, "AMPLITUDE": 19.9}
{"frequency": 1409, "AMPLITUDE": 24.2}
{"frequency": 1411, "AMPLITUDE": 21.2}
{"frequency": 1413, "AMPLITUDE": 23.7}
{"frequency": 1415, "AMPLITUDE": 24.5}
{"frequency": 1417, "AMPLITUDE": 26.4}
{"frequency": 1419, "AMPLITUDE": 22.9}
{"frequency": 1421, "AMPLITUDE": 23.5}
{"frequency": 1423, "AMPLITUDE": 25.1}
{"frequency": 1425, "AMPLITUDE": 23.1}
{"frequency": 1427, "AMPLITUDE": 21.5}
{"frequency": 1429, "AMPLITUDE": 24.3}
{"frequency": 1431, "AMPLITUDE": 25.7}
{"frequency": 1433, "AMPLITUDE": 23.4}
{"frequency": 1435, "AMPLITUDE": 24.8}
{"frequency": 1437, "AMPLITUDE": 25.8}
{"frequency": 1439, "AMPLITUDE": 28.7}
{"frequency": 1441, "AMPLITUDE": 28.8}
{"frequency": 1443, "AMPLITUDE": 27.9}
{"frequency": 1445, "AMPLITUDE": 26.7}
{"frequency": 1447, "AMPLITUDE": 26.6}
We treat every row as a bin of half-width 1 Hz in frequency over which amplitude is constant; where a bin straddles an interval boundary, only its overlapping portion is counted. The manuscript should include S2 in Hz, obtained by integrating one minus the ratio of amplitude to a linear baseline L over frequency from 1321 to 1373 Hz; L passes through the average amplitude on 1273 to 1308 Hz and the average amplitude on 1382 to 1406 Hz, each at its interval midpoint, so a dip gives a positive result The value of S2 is 4.8 Hz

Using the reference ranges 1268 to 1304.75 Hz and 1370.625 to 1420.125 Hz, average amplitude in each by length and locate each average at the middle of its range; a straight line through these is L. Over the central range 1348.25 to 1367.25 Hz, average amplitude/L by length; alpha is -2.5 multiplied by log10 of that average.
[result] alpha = 0.14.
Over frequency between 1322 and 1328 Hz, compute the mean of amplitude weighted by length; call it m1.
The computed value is 16.6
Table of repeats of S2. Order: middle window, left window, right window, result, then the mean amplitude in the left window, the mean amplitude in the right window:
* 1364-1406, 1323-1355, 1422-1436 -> 1.83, 16.8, 24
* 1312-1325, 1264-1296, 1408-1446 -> 1.83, 18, 24.9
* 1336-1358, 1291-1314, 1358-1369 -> 1.98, 16.3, 18.6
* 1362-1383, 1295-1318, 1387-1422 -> 1.49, 16.5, 21.8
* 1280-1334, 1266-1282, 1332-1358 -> 2.43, 18.8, 16.5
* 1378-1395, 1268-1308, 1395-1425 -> 1.79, 17.5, 22.6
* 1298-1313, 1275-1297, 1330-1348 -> 1.00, 17.6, 16.8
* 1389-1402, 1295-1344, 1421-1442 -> 1.23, 16.7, 25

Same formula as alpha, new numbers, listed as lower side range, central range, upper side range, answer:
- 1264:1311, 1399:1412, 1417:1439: 0.07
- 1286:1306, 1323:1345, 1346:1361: -0.04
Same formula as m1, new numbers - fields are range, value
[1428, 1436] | 24.5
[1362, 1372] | 18.9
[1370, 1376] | 18.1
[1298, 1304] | 15.6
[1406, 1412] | 21.8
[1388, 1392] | 20.4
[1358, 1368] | 18.6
